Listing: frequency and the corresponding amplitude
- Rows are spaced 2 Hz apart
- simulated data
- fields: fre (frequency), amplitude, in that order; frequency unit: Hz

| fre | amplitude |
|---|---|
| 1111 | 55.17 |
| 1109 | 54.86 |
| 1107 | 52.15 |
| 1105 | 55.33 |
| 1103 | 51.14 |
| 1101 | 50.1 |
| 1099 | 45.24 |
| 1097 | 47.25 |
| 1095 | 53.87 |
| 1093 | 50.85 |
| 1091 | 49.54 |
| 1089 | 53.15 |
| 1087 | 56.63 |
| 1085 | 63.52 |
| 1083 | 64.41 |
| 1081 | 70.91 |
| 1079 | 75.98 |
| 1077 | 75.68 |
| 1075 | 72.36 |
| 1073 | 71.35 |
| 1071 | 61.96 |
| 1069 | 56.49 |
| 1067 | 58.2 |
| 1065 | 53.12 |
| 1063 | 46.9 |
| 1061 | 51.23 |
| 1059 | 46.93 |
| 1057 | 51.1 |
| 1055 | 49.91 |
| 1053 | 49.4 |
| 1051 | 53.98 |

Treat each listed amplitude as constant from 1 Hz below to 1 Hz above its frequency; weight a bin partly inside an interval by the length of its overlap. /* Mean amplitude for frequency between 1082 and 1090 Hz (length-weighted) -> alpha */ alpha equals 59.4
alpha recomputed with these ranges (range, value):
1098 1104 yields 48.8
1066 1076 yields 64.1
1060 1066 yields 50.4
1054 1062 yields 49.8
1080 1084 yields 67.7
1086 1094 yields 52.5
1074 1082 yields 73.7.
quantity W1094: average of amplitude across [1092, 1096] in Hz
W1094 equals 52.4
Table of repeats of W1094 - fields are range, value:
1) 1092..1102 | 49.5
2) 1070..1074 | 66.7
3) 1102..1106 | 53.2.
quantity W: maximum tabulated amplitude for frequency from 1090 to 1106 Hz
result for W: 55.33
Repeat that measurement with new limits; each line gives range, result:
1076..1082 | 75.98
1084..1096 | 63.52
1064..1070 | 58.2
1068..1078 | 75.68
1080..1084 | 70.91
